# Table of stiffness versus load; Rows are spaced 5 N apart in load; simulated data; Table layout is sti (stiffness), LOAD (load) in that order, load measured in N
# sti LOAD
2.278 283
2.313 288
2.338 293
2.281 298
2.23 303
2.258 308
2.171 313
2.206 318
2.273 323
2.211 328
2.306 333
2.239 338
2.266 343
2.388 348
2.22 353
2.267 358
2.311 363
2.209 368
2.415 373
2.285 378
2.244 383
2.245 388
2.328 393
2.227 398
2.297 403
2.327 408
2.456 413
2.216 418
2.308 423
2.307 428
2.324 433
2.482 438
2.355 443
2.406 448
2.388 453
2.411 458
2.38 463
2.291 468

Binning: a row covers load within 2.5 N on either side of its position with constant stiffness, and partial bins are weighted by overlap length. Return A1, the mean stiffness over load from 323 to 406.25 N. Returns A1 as 2.28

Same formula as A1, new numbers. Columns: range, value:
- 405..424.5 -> 2.33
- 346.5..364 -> 2.29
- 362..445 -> 2.31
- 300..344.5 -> 2.24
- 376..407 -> 2.27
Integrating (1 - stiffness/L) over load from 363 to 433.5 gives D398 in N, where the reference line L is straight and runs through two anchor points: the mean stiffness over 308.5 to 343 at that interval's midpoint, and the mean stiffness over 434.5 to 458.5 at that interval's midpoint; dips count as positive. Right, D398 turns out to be 1.2 N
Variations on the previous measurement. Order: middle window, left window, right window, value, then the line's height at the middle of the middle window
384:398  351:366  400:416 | 0.3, 2.32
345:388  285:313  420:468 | 0.5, 2.32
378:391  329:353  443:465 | 0.4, 2.33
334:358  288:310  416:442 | 0.2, 2.3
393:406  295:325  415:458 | 0.2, 2.32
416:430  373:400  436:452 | 0.5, 2.36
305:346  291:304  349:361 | 0.6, 2.28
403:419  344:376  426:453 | 0.1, 2.35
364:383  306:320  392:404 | -0.3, 2.26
